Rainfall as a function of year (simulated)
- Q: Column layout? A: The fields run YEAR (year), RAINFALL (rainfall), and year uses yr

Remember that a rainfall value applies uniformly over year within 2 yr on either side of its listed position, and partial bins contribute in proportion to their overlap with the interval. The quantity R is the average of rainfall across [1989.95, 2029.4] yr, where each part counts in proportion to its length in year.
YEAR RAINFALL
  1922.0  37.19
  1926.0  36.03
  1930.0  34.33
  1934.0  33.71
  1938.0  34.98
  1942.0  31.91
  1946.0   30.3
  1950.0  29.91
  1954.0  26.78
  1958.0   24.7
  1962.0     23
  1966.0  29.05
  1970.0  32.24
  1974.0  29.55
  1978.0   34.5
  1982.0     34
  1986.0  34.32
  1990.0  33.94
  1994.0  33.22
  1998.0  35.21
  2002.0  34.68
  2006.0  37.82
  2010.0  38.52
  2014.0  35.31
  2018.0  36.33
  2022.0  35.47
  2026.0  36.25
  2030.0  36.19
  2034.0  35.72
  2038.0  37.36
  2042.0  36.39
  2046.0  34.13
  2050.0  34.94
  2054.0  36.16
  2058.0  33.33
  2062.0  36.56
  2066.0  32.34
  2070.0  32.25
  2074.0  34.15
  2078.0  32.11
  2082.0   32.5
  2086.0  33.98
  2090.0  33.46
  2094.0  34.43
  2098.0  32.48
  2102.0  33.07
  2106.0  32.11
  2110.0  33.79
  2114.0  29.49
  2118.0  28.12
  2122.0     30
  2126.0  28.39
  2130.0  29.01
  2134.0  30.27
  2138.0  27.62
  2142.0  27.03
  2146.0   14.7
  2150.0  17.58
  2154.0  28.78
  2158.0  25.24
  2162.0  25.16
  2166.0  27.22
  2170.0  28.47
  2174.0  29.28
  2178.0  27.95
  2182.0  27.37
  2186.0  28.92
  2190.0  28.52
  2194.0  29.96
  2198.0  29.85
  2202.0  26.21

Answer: 35.8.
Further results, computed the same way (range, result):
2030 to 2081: 34.6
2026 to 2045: 36.3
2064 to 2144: 31.3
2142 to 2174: 24.4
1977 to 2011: 35.1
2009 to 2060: 35.8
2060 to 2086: 33.4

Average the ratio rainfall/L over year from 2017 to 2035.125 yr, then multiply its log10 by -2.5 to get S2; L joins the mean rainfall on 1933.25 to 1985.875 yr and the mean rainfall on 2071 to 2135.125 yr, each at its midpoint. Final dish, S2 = -0.16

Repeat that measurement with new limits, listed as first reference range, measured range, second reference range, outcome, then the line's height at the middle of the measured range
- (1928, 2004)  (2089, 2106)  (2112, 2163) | -0.20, 27.5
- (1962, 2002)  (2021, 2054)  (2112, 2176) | -0.18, 30.5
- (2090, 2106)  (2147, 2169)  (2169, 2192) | 0.21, 29.7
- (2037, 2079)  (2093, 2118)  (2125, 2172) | -0.08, 29.9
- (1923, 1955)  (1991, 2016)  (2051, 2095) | -0.08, 33.1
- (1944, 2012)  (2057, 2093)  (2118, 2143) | -0.12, 29.9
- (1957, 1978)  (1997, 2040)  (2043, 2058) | -0.12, 32.5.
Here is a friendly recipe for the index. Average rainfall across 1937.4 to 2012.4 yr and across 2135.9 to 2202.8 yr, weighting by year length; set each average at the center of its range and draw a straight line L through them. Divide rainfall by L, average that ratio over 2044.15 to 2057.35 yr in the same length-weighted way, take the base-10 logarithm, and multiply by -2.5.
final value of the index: -0.17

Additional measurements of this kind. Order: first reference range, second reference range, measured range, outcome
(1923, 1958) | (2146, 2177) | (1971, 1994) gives -0.09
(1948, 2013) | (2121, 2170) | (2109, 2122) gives -0.12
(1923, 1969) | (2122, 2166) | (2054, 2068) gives -0.23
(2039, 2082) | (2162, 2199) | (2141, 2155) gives 0.38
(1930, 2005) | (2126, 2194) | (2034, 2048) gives -0.21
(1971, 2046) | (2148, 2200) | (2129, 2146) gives 0.09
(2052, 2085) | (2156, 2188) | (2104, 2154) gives 0.10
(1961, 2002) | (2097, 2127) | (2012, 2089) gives -0.11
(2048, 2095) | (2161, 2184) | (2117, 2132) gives 0.06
